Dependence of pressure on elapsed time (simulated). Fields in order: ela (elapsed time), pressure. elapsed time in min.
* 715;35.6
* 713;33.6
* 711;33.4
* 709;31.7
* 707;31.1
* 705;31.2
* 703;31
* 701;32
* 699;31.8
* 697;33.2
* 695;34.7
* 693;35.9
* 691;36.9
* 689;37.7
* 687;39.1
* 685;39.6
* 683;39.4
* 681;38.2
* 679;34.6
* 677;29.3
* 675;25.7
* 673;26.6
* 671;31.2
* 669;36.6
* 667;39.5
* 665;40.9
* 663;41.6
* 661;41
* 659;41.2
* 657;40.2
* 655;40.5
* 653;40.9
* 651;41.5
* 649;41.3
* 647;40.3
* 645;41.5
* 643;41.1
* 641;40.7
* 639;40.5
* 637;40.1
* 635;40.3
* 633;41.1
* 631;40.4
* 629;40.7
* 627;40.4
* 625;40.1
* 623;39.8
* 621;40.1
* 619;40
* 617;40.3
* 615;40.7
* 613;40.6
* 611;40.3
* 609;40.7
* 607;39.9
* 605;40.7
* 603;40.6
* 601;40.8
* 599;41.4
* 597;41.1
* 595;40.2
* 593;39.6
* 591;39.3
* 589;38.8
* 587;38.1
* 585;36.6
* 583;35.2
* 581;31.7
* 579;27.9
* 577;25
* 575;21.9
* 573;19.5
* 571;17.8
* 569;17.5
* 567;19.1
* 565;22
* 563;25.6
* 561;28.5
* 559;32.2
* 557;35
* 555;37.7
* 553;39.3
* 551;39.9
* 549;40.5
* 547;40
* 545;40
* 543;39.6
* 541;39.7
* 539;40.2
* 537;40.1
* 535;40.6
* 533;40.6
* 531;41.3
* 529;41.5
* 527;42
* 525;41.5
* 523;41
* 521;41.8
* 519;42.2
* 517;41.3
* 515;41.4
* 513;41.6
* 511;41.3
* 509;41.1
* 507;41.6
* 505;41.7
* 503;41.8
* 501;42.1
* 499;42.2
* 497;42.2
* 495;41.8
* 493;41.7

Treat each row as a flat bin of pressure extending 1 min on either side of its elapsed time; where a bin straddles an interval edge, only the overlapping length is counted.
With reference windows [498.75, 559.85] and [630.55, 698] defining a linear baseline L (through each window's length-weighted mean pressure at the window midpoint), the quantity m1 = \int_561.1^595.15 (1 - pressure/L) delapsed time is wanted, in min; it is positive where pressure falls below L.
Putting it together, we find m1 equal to 9.2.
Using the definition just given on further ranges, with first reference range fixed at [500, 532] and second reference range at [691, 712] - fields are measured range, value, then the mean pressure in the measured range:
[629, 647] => -2.5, 40.7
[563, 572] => 4.4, 19.8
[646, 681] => -2.6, 37.3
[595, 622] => -2.4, 40.5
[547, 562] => 1.3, 36.4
